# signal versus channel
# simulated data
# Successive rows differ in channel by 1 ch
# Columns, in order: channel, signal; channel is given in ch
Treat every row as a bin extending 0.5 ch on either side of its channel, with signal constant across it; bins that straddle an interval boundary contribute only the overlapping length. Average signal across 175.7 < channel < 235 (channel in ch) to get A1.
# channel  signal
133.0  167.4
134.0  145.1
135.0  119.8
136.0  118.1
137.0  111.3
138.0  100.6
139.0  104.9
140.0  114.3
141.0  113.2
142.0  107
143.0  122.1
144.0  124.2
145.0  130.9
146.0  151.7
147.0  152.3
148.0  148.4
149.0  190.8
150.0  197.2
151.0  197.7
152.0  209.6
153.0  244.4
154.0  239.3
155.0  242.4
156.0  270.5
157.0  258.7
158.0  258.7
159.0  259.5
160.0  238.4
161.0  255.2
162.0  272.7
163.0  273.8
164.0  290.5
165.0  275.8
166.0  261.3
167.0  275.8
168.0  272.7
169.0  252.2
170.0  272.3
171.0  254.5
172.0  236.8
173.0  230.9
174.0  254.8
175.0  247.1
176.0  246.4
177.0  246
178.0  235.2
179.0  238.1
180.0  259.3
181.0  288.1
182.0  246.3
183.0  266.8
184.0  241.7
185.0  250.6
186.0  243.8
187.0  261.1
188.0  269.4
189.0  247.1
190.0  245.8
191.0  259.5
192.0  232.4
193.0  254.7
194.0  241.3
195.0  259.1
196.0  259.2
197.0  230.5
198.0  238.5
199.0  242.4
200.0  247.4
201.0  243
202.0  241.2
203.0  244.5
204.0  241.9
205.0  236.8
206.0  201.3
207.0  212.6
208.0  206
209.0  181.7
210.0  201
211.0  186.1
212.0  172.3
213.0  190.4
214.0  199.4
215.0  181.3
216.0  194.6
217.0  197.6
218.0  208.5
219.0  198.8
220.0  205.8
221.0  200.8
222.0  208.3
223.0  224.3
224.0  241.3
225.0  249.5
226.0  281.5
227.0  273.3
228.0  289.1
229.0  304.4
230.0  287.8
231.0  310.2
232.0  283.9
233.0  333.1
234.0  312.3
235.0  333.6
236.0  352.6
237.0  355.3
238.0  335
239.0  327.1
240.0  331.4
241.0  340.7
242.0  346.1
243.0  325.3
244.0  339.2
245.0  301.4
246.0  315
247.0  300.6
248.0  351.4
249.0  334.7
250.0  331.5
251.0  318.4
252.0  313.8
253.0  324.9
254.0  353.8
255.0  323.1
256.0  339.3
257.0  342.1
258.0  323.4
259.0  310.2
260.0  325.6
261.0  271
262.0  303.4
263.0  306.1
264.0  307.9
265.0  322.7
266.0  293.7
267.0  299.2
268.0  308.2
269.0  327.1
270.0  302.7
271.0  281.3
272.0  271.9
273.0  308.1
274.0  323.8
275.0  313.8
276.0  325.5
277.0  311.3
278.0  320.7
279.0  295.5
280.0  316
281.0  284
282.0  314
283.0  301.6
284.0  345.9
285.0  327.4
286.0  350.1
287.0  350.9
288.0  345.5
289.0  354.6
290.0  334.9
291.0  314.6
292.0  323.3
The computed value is 241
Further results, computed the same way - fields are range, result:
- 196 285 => 283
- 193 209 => 235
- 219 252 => 300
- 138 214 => 226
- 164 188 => 256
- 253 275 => 312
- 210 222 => 195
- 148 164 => 239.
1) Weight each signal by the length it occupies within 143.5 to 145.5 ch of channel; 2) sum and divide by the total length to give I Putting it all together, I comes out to 128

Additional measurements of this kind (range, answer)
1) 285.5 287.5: 350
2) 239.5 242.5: 339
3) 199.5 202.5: 244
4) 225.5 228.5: 281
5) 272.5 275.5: 315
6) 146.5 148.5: 150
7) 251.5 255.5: 329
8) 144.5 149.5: 155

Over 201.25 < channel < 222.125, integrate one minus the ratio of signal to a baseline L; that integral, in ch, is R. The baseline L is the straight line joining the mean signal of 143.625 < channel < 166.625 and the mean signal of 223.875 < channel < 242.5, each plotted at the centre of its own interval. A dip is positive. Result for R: 5.9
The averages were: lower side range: 224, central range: 206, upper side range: 311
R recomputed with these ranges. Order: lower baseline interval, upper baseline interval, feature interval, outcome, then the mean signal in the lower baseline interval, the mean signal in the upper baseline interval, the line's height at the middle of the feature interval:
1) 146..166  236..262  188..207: 2.27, 234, 327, 276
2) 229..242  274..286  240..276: 0.35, 325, 316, 321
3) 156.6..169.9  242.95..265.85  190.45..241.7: 8.09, 265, 321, 297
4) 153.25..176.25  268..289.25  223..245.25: -1.16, 258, 317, 294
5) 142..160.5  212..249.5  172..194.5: -1.83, 199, 279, 231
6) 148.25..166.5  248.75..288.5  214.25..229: 3.05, 245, 317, 286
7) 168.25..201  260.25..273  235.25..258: -3.45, 250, 300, 288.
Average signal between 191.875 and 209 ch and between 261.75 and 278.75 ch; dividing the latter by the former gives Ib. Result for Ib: 1.30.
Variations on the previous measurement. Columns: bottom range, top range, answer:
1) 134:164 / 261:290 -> 1.70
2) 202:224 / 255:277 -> 1.50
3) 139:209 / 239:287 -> 1.38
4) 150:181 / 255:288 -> 1.25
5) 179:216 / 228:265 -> 1.38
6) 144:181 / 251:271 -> 1.33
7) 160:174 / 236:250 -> 1.27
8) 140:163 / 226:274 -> 1.59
